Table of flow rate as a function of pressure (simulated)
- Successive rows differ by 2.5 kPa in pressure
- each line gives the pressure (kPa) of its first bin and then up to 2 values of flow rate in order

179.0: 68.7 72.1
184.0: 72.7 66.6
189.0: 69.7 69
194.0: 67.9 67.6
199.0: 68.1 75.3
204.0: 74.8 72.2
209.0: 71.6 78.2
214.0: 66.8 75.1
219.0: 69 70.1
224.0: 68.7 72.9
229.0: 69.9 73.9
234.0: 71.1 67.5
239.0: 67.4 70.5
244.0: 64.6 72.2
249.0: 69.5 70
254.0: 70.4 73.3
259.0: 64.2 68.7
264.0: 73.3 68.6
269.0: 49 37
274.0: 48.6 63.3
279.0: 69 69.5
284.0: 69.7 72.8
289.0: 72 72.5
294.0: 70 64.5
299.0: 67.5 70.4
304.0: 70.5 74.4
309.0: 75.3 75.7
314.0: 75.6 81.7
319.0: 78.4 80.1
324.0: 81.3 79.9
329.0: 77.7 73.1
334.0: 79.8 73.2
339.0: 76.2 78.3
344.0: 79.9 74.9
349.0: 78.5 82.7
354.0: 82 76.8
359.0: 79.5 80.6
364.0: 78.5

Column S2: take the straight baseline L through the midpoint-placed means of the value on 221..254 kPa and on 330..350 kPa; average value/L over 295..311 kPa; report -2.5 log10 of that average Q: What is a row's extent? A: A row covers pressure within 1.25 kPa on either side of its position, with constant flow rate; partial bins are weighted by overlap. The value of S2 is 0.05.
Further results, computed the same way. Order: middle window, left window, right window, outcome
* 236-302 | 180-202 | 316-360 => 0.122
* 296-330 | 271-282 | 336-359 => -0.105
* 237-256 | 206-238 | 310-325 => 0.059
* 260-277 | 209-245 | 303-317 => 0.243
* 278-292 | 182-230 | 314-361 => 0.068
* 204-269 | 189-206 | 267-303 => -0.038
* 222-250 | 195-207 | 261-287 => -0.045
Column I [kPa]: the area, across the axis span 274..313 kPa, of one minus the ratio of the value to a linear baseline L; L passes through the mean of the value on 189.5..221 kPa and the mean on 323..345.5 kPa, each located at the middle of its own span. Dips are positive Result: 3.01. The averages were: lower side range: 71.2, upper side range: 77.6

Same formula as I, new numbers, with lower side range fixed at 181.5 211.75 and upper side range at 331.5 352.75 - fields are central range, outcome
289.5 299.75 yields 0.9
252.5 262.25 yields 0.6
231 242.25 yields 0.5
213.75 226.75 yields 0.3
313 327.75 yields -0.6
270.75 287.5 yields 2.9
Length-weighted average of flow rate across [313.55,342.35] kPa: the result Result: 78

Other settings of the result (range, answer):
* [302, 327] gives 77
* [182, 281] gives 68.2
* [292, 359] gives 76.1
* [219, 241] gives 70.1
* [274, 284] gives 65.2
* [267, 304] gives 64.3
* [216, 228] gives 70.9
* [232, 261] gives 69.3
